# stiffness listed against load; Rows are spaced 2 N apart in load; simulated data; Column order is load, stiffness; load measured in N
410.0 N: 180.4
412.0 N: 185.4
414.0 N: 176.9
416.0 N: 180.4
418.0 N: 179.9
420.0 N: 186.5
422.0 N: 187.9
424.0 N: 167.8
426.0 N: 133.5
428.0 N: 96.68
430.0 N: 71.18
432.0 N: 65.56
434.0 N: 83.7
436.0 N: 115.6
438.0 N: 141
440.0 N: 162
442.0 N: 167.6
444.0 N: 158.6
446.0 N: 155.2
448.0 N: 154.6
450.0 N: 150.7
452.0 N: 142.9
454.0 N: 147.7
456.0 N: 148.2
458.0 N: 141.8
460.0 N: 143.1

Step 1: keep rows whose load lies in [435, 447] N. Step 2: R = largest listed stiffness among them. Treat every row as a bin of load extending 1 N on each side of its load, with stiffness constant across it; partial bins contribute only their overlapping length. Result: 167.6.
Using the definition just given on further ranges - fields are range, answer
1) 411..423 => 187.9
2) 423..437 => 167.8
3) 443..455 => 158.6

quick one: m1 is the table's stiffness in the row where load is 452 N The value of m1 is 142.9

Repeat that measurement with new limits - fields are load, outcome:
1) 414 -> 176.9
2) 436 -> 115.6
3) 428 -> 96.68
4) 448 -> 154.6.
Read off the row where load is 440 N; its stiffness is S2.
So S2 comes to 162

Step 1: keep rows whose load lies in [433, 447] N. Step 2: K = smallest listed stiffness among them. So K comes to 83.7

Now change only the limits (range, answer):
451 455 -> 142.9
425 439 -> 65.56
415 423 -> 179.9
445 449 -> 154.6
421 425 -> 167.8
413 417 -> 176.9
